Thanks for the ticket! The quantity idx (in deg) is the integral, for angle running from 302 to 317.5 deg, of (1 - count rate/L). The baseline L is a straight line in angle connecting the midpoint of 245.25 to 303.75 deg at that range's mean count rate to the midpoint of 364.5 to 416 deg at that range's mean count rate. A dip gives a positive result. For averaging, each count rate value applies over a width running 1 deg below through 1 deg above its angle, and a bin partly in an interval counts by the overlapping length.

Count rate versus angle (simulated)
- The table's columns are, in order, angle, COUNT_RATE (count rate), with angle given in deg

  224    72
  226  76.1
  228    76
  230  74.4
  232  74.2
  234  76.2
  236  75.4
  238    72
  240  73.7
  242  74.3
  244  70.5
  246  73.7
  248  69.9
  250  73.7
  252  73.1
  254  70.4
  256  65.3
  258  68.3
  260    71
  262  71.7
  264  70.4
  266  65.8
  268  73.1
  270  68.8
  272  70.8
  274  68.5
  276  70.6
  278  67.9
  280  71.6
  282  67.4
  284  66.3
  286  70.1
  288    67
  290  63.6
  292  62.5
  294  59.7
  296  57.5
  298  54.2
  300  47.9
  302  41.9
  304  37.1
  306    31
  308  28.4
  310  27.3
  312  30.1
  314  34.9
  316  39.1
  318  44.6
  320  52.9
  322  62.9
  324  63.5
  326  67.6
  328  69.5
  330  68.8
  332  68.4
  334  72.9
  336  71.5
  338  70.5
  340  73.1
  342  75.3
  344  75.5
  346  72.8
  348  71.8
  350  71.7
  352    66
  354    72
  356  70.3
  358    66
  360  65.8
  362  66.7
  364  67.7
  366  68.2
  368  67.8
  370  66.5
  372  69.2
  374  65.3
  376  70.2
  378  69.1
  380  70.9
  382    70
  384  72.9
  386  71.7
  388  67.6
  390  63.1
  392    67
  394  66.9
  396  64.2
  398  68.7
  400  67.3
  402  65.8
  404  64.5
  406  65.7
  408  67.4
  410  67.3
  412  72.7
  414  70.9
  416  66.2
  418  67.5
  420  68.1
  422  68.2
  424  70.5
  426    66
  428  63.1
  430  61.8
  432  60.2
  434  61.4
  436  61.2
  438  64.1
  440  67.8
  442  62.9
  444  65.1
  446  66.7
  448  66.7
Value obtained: 7.7 deg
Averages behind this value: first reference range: 65.9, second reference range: 68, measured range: 33.5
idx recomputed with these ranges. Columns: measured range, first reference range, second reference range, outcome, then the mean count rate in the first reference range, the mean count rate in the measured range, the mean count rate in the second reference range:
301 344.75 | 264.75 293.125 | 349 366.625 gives 8.64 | 68.1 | 54.7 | 68.3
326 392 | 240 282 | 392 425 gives -0.97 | 70.5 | 69.6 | 67.6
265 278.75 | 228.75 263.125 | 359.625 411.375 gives 0.39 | 72.2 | 69.4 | 67.7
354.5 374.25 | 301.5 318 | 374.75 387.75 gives -1.85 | 34.1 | 67.5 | 70.5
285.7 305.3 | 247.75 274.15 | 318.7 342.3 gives 3.87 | 70.1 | 55.3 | 67.6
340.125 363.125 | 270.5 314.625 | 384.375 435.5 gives -3.72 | 54.7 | 70.4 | 66.6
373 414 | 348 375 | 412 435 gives -0.57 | 68.1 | 68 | 66.1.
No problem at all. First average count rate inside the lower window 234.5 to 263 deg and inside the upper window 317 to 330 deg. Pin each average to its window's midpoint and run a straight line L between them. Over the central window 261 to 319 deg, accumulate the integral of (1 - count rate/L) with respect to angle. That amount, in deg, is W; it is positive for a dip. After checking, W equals 8.8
